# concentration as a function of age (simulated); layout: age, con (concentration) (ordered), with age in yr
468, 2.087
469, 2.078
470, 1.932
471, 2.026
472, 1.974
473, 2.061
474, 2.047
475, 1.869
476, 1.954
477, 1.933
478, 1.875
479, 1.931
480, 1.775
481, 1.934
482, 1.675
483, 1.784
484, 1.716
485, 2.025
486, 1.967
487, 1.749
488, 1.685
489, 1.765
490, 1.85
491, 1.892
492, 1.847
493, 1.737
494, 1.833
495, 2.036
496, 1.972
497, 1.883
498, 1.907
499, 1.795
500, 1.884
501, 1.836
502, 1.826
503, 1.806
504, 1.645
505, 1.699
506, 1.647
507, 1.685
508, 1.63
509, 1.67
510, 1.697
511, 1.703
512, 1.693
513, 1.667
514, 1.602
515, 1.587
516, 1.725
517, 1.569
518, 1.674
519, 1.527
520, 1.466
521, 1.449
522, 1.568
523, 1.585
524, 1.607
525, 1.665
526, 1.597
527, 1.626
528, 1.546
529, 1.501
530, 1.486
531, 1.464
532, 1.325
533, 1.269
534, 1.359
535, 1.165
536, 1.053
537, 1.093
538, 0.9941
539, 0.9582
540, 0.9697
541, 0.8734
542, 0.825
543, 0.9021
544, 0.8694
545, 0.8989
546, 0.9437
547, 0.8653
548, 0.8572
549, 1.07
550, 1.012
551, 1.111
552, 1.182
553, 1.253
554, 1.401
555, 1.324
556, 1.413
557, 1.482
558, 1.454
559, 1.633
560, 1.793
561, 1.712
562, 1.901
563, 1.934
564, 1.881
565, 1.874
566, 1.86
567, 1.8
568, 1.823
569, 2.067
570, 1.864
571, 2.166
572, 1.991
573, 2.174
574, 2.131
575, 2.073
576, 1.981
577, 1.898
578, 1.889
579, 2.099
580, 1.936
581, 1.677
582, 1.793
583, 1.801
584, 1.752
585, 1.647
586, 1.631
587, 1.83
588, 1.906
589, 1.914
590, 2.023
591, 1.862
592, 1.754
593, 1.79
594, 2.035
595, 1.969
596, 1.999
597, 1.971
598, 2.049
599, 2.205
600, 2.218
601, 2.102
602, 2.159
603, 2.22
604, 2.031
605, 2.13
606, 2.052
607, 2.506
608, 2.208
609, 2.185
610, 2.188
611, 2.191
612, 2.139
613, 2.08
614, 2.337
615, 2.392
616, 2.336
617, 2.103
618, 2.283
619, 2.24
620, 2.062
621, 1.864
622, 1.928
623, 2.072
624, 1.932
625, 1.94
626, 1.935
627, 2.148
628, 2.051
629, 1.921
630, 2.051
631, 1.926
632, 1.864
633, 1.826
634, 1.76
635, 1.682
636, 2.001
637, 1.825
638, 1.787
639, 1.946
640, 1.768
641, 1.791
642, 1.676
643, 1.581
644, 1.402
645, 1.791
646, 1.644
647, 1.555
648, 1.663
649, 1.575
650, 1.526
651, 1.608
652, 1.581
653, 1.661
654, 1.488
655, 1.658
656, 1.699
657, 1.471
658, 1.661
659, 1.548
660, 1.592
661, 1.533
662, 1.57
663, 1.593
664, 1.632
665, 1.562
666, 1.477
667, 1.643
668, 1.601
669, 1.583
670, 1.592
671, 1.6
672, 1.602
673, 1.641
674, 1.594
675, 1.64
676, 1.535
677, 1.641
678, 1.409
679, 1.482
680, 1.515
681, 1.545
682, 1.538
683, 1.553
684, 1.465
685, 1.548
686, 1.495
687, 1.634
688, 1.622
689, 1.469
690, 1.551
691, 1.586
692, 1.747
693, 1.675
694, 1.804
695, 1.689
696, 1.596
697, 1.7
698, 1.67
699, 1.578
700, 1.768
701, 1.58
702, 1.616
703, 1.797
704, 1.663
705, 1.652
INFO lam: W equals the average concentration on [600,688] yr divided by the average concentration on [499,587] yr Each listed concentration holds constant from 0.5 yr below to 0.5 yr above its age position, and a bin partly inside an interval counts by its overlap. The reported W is 1.2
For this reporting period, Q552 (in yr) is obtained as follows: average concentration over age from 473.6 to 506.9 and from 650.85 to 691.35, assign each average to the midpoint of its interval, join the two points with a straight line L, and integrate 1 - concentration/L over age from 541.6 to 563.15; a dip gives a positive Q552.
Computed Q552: 6.0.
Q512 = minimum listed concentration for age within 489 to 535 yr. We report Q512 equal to 1.165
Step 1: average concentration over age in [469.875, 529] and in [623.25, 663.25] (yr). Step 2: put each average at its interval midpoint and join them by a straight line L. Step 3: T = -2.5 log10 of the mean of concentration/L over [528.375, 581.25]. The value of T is 0.18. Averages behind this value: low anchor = 1.76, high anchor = 1.73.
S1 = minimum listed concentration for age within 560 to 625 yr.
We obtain 1.631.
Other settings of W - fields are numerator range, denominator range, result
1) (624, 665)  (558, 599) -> 0.91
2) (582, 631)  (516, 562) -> 1.56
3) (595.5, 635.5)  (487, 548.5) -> 1.38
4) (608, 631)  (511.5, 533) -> 1.35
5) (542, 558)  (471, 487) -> 0.58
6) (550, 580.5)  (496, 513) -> 1.00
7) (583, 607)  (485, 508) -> 1.09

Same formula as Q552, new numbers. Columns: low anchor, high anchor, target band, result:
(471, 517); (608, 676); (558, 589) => -1.2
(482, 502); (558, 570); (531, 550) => 8.4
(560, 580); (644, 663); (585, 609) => -2.5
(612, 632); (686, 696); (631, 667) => 4.6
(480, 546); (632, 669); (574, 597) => -3.9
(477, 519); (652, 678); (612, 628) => -4.6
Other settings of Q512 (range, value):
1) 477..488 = 1.675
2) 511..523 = 1.449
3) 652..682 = 1.409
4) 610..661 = 1.402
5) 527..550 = 0.825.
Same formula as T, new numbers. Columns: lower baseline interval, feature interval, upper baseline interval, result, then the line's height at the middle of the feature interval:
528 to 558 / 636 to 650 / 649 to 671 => -0.12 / 1.52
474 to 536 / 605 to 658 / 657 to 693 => -0.18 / 1.6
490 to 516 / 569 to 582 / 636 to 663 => -0.16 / 1.71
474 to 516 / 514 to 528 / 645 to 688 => 0.12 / 1.77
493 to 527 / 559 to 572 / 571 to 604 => 0.00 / 1.88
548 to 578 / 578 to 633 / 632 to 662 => -0.20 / 1.68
